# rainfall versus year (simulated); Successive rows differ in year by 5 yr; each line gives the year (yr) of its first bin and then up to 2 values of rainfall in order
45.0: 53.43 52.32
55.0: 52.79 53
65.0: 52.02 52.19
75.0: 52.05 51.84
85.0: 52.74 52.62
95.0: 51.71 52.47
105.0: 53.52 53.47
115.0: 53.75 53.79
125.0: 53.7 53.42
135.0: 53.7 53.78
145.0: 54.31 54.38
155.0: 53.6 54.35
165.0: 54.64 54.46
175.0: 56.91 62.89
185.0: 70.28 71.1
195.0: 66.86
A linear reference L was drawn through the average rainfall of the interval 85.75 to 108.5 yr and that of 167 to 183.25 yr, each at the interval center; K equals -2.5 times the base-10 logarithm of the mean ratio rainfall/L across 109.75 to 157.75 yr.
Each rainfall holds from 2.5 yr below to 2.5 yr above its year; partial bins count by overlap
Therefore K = 0.03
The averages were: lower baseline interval 52.6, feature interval 53.8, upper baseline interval 58.5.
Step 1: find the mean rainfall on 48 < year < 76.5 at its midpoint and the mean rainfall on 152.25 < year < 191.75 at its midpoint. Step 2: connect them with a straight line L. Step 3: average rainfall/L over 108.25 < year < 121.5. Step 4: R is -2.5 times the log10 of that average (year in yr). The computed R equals 0.043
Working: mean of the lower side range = 52.4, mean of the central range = 53.7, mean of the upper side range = 59.5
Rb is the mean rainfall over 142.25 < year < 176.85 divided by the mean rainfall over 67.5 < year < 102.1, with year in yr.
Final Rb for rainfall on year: 1.0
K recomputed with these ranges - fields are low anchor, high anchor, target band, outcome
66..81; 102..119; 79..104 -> 0.008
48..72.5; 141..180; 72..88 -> 0.016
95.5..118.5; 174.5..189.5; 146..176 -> 0.136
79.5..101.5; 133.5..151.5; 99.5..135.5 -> -0.006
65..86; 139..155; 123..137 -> 0.001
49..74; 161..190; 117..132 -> 0.064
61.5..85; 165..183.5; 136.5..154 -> 0.048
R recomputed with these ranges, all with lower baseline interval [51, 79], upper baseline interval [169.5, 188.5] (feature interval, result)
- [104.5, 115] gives 0.05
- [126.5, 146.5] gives 0.09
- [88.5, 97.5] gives 0.05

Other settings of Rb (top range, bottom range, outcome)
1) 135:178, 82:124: 1.03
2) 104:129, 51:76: 1.02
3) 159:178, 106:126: 1.03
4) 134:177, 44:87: 1.04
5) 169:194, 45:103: 1.22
